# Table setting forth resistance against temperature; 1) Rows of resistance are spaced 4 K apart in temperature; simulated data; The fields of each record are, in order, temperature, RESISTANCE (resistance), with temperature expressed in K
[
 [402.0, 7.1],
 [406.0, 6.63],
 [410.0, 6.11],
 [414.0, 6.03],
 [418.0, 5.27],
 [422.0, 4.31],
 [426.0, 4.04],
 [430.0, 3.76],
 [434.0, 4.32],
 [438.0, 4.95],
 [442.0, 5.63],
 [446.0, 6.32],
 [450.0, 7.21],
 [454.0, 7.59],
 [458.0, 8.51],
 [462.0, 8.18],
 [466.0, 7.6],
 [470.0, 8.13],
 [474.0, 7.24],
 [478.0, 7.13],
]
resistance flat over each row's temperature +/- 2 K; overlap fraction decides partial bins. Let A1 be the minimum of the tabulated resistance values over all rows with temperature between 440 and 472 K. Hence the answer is 5.63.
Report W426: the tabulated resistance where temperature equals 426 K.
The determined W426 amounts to 4.04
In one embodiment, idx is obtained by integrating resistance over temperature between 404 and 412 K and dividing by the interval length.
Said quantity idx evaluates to 6.37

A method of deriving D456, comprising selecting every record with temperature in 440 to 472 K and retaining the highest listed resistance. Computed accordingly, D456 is 8.51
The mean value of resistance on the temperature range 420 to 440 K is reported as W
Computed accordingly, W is 4.28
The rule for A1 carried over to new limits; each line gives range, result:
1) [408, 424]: 4.31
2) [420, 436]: 3.76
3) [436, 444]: 4.95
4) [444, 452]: 6.32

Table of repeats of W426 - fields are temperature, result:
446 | 6.32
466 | 7.6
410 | 6.11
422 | 4.31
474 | 7.24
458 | 8.51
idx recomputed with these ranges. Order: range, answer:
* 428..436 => 4.04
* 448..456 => 7.4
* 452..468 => 7.97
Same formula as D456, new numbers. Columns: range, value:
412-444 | 6.03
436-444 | 5.63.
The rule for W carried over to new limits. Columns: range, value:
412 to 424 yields 5.2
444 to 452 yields 6.77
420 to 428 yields 4.17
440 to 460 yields 7.05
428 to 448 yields 5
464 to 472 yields 7.87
